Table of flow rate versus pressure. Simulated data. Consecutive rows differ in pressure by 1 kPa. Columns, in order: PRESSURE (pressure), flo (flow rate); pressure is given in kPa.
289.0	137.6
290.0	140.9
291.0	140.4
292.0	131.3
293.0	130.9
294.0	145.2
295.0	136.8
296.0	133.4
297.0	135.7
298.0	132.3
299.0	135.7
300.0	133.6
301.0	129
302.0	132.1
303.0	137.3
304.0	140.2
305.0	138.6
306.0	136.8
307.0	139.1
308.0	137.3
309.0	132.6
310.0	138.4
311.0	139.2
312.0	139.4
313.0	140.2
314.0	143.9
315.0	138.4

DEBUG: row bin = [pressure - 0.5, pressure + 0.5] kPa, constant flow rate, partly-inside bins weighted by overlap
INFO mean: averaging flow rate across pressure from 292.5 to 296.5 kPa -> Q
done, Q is 137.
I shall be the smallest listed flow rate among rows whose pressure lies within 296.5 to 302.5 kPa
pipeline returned 129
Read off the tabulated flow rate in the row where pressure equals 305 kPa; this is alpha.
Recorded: 138.6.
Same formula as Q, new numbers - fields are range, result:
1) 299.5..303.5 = 133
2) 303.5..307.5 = 139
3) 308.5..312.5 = 137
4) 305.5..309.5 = 136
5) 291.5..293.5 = 131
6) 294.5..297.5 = 135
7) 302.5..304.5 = 139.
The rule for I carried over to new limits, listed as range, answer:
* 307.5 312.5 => 132.6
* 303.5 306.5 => 136.8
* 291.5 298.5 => 130.9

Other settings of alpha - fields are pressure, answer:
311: 139.2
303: 137.3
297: 135.7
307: 139.1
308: 137.3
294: 145.2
